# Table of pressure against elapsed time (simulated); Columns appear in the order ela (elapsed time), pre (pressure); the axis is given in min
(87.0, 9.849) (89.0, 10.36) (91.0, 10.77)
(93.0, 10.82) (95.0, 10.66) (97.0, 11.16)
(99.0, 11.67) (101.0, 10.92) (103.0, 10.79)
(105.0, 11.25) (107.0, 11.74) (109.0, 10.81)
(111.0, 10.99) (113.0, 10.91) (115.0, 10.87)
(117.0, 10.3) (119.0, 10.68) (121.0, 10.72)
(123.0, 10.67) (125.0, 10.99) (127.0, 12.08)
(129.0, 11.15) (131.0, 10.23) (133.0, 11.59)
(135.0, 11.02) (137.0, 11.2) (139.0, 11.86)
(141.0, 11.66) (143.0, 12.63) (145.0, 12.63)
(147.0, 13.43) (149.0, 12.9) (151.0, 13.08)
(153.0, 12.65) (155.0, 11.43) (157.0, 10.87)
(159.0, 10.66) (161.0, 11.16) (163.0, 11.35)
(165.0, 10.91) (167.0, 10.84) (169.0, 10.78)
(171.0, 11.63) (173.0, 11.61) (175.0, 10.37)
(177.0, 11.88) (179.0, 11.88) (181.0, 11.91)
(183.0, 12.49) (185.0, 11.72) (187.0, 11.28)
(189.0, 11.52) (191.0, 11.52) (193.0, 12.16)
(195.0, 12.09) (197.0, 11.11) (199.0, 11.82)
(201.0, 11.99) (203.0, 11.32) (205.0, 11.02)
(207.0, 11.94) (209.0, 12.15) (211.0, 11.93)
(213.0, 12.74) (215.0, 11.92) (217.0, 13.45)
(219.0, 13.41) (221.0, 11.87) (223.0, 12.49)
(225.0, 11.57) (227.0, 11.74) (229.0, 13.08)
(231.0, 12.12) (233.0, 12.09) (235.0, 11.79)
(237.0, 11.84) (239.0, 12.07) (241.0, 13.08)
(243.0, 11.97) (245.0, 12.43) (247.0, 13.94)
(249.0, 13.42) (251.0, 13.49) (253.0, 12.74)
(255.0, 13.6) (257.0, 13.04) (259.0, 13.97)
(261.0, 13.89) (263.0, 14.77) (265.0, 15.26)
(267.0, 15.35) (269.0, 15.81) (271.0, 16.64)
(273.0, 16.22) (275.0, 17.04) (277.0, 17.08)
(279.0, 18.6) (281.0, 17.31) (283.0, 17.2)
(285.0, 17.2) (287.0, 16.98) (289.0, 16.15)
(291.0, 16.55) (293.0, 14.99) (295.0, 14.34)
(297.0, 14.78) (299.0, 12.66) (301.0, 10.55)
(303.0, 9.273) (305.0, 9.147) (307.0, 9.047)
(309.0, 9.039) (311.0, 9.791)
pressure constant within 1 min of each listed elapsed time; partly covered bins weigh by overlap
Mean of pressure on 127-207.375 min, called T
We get 11.6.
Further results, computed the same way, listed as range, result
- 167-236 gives 11.9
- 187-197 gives 11.7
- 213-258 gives 12.6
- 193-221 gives 12.1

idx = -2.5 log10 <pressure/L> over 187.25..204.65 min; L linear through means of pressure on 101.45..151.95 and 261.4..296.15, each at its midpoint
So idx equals 0.17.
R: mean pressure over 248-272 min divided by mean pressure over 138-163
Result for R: 1.19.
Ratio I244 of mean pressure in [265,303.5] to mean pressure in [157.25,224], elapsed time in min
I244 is 1.33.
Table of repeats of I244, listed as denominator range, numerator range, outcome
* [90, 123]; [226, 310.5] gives 1.27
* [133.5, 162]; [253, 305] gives 1.26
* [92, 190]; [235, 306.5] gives 1.26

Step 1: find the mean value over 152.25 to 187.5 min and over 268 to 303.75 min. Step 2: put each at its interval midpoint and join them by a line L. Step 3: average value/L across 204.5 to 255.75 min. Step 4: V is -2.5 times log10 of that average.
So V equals 0.091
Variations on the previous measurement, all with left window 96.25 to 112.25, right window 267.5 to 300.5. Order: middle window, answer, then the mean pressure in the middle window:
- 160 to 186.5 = 0.15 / 11.4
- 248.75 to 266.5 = 0.11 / 13.9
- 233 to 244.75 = 0.22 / 12.2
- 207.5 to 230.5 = 0.16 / 12.4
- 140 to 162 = 0.03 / 12.1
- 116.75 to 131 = 0.07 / 10.9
